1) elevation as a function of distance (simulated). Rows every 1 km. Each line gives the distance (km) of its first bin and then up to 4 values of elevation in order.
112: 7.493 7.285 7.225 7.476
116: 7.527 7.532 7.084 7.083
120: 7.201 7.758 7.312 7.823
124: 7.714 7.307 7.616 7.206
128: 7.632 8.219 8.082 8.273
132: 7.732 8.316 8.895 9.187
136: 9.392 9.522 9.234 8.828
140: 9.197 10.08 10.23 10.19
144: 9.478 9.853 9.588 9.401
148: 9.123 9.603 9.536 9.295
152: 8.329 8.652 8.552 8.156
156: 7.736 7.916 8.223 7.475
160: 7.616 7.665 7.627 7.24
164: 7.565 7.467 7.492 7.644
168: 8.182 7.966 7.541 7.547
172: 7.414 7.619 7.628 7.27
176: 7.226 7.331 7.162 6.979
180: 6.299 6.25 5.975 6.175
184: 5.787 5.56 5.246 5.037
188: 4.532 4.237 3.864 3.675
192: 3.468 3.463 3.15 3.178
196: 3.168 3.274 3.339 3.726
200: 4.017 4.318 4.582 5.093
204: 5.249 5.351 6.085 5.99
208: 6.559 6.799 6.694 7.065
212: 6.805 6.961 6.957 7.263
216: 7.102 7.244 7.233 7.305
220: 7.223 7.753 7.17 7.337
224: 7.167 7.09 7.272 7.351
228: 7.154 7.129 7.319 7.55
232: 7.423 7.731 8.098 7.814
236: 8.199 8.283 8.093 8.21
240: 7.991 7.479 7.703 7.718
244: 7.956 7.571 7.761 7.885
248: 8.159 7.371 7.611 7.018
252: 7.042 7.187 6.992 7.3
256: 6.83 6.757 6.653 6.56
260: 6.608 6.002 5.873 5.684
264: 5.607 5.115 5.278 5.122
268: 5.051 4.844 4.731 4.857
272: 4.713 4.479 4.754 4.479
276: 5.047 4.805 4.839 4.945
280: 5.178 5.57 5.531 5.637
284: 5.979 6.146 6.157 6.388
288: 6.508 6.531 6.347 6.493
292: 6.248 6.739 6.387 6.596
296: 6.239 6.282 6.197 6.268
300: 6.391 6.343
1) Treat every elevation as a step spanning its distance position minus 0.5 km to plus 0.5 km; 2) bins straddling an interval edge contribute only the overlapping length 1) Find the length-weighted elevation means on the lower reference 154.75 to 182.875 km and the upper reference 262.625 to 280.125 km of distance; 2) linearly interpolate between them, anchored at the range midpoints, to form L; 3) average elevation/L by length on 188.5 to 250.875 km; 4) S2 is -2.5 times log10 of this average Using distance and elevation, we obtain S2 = -0.06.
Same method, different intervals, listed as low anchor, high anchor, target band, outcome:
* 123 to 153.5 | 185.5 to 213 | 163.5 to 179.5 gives -0.14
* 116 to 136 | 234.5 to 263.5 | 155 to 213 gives 0.24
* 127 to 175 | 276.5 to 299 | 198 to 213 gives 0.32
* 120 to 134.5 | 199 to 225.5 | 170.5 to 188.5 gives 0.08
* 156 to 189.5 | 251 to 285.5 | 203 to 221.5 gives -0.05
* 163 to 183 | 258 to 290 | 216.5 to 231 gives -0.14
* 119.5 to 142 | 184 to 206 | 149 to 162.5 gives -0.22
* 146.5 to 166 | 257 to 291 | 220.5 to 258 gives -0.18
